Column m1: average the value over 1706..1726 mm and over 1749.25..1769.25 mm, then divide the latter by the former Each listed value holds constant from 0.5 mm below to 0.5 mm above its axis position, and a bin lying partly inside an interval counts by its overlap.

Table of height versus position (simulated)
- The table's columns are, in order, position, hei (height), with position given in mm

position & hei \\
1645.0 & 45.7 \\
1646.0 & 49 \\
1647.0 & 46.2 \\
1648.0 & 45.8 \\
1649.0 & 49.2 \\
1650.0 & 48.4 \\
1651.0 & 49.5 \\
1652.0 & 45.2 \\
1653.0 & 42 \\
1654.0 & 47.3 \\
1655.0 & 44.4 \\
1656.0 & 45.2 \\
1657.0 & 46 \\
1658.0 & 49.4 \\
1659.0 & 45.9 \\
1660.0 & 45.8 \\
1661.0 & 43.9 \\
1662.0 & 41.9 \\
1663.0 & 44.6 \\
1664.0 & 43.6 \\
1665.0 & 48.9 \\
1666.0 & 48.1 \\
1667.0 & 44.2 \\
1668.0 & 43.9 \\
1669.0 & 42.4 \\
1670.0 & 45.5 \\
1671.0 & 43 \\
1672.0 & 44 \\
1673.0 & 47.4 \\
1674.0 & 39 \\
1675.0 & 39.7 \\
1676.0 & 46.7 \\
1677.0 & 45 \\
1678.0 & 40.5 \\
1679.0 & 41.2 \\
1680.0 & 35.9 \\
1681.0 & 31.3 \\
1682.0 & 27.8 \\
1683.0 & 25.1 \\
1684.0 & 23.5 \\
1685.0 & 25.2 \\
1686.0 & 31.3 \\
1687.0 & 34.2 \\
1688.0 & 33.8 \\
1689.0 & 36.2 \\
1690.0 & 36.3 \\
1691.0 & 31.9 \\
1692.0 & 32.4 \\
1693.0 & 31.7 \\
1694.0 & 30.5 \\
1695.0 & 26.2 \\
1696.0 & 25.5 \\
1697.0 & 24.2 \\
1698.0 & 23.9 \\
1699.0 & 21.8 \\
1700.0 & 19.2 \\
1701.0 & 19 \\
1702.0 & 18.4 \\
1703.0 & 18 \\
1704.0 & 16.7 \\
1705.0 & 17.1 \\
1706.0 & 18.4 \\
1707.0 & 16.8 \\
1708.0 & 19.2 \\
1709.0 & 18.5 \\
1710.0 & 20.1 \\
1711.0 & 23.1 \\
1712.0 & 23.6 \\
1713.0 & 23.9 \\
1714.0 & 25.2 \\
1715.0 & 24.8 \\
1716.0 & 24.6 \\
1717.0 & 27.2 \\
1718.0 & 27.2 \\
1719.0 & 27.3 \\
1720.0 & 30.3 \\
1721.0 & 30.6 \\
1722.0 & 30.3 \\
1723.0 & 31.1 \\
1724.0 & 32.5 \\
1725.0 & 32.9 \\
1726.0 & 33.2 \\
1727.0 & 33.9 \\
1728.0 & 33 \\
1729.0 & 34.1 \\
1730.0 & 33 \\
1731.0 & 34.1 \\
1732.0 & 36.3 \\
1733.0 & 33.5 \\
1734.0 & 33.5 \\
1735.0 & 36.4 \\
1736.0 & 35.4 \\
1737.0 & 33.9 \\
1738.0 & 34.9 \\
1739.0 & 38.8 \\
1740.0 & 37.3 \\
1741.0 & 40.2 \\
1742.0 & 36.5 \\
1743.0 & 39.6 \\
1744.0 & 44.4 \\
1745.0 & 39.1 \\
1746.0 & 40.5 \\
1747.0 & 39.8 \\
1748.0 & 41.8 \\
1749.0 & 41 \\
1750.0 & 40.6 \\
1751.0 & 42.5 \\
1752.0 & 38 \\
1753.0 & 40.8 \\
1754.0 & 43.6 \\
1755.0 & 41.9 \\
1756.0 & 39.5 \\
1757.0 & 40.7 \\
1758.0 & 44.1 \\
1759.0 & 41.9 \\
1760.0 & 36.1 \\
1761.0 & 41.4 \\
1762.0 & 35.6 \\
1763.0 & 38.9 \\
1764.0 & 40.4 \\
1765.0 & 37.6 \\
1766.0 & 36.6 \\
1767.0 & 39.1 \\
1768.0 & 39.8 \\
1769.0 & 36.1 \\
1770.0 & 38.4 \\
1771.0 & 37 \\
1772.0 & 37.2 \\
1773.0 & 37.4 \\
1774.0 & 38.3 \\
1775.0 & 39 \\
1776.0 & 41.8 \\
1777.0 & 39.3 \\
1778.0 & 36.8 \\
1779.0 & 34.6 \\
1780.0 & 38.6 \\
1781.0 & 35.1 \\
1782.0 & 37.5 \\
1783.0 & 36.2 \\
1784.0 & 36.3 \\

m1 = 1.55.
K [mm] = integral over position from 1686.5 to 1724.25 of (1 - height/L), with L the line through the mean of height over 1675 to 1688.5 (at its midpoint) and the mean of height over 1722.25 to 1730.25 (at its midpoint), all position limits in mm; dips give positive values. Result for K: 9.0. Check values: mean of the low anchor 34.2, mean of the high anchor 32.9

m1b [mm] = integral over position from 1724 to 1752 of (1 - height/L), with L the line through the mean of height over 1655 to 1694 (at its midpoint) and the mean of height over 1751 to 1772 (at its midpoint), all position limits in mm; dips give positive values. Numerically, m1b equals 1.7 mm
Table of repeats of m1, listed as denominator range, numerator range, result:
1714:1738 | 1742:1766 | 1.27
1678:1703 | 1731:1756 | 1.35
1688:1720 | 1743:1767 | 1.65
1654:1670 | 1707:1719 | 0.51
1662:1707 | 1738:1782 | 1.18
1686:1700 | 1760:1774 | 1.29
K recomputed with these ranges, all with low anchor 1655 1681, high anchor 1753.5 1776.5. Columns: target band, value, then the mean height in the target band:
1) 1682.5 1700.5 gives 6.0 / 28.5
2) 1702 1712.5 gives 5.7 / 19.1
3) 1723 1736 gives 2.3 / 33.8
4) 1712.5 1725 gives 4.0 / 28.1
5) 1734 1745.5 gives 0.8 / 37.7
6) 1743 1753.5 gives -0.2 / 40.8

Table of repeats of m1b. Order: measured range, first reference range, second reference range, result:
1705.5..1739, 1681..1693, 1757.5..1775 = 5.2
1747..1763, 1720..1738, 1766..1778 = -1.8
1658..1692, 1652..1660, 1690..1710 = -3.3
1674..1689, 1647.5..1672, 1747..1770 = 3.3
